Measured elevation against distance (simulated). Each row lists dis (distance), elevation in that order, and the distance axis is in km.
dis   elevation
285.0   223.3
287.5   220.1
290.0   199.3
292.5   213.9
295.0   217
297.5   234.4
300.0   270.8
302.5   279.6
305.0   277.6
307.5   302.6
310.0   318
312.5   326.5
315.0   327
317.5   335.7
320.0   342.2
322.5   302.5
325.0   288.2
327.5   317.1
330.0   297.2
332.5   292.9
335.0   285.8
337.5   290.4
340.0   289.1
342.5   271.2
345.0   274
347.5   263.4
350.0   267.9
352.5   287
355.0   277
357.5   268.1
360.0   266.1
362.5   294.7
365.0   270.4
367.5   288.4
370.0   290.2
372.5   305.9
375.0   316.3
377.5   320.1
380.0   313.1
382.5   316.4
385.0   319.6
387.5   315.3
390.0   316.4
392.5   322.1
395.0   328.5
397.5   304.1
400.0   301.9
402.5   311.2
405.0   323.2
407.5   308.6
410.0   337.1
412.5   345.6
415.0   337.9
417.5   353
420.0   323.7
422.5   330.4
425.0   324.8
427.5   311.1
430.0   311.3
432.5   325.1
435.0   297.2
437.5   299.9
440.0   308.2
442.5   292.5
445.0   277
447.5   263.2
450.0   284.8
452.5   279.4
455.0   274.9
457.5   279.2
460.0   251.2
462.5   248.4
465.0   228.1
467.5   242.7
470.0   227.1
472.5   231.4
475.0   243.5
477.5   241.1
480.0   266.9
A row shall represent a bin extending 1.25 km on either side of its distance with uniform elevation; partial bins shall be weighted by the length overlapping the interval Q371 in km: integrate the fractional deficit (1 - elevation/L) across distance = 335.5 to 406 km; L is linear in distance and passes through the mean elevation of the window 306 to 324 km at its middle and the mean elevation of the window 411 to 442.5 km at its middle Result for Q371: 5.4 km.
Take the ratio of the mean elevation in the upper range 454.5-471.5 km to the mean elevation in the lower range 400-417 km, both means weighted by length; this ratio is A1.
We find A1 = 0.8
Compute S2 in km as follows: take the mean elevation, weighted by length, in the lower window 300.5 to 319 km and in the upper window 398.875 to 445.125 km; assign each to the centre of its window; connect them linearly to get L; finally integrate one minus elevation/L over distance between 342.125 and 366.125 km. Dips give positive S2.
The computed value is 2.9 km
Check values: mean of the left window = 308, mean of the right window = 318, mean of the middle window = 274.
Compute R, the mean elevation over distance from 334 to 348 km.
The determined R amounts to 280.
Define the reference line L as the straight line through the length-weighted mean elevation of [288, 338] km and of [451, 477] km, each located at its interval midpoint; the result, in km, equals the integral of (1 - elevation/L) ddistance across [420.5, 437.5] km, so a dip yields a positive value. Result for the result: -3.8 km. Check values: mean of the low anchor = 285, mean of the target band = 316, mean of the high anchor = 251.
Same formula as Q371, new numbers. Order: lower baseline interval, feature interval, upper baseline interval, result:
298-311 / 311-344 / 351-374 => -2.3 km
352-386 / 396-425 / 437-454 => -3.5 km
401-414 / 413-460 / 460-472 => -3.6 km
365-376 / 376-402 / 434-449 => -1.9 km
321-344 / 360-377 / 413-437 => 0.7 km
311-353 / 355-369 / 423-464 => 0.8 km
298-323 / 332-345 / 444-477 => 0.5 km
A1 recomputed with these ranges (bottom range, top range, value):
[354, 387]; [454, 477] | 0.83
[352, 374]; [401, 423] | 1.16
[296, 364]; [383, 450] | 1.08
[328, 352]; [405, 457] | 1.09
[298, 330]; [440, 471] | 0.87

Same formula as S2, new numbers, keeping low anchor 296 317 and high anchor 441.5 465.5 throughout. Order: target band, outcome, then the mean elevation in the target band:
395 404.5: -1.1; 310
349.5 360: 0.4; 274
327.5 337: -0.2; 295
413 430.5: -3.5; 329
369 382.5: -1.4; 310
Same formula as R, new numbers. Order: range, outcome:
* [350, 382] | 291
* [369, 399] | 314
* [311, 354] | 298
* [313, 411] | 301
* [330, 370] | 280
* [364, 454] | 310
